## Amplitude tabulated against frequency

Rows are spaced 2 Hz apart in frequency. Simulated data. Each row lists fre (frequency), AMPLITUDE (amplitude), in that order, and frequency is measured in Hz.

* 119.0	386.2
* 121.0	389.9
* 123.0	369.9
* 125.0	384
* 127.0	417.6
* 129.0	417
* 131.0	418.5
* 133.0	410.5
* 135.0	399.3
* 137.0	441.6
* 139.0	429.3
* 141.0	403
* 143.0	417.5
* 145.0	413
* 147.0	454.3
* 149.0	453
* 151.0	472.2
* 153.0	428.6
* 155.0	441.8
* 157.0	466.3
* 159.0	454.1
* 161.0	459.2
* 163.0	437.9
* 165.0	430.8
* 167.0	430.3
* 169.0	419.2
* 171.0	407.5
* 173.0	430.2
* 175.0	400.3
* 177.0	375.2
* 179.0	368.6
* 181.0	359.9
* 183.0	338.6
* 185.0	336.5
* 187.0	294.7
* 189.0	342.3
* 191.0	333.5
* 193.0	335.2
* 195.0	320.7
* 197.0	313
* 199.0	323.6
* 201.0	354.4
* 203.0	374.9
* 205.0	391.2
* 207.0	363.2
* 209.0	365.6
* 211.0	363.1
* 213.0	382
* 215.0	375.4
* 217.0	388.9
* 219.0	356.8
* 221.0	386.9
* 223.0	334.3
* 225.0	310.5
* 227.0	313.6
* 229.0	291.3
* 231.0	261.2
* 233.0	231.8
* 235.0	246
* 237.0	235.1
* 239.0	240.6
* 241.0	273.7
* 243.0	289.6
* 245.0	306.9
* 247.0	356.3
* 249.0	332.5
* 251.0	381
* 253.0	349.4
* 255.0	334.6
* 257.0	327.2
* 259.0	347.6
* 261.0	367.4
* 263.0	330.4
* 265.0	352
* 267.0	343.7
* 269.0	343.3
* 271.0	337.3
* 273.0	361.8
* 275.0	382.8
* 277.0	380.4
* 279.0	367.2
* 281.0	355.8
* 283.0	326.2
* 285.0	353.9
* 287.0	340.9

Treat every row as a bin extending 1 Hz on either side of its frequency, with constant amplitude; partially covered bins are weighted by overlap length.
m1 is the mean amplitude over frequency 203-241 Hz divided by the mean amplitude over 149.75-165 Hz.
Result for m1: 0.7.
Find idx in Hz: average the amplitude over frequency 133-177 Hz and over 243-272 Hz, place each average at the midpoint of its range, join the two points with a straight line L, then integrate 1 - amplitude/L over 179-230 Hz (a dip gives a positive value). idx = 5.4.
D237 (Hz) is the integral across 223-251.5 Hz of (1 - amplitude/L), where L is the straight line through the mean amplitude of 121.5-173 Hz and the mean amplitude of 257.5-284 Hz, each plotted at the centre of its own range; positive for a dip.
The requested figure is 6.3 Hz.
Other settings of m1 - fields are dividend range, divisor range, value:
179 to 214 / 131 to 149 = 0.82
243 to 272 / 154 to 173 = 0.78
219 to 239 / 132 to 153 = 0.68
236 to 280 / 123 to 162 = 0.78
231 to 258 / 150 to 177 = 0.69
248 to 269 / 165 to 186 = 0.89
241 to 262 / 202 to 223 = 0.90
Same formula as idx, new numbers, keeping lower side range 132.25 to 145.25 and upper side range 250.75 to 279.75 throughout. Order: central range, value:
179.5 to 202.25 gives 3.3 Hz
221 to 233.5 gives 2.4 Hz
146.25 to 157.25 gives -1.1 Hz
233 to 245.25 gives 3.5 Hz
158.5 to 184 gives -0.5 Hz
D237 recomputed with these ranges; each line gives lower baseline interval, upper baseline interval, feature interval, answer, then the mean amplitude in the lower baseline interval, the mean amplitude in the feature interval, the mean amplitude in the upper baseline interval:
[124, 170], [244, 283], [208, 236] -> 3.7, 430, 329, 350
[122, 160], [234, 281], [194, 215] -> 1.0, 426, 356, 330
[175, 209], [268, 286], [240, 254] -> 1.0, 348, 327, 357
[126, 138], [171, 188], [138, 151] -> -0.9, 417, 432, 366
